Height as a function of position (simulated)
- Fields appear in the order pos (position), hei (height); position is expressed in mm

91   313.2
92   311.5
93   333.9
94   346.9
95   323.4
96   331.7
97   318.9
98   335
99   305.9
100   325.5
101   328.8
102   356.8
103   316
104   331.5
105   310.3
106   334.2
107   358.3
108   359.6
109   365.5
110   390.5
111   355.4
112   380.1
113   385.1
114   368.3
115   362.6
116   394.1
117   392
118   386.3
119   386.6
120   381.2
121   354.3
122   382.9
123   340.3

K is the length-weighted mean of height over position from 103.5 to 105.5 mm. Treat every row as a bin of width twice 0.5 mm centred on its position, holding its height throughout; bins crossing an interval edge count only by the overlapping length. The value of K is 321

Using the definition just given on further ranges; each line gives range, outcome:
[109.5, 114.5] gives 376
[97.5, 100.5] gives 322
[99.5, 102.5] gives 337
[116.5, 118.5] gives 389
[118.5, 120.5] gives 384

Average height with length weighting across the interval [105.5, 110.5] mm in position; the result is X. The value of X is 362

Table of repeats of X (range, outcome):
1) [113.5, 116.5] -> 375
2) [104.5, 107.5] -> 334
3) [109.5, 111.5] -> 373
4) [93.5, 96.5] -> 334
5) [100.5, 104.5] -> 333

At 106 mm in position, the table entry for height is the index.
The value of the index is 334.2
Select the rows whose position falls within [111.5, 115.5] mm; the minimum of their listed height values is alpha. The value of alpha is 362.6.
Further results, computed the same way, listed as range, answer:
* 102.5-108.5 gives 310.3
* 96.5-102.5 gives 305.9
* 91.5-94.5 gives 311.5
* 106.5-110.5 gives 358.3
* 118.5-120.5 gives 381.2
